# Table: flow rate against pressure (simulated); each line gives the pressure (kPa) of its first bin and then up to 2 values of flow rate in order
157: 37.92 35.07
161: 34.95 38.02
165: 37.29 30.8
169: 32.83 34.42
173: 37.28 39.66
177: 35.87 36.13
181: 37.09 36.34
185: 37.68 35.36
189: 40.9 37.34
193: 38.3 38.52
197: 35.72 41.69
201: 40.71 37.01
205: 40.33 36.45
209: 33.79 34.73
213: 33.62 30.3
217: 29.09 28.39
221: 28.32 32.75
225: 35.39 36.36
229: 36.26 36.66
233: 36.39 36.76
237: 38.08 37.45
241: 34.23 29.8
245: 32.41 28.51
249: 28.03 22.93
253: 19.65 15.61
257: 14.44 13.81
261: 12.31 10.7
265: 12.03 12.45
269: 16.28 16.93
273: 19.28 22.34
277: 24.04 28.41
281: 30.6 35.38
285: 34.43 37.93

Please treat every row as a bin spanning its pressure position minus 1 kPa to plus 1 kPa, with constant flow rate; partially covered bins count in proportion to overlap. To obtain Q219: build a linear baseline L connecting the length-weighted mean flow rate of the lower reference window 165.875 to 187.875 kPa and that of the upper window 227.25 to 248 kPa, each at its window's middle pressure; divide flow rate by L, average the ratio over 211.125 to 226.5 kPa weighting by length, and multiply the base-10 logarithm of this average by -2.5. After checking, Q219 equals 0.12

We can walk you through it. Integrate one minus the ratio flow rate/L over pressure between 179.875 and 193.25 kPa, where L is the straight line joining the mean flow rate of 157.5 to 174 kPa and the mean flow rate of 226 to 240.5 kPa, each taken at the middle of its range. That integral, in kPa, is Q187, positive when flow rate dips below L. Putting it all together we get -0.7 kPa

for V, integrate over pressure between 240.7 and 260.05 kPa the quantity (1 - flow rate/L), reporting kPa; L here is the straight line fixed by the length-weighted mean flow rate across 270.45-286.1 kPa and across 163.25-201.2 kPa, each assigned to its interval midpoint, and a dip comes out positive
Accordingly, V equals 4.1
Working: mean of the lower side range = 37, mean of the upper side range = 26.8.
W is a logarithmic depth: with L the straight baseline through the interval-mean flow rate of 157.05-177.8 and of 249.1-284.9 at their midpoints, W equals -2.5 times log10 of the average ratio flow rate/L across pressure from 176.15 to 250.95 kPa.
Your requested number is -0.24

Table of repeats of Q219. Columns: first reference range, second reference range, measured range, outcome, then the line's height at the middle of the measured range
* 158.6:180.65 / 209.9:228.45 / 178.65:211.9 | -0.11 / 33.9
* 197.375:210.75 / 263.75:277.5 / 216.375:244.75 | -0.16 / 29.7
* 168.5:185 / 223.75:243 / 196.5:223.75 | 0.05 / 36.2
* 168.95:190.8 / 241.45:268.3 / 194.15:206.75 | -0.21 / 32.2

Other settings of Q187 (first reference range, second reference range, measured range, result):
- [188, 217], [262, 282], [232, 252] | -4.1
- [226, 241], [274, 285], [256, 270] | 8.2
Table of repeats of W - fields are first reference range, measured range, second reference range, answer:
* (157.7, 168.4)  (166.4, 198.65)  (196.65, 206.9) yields 0.014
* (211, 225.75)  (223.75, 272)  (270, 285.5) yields 0.141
